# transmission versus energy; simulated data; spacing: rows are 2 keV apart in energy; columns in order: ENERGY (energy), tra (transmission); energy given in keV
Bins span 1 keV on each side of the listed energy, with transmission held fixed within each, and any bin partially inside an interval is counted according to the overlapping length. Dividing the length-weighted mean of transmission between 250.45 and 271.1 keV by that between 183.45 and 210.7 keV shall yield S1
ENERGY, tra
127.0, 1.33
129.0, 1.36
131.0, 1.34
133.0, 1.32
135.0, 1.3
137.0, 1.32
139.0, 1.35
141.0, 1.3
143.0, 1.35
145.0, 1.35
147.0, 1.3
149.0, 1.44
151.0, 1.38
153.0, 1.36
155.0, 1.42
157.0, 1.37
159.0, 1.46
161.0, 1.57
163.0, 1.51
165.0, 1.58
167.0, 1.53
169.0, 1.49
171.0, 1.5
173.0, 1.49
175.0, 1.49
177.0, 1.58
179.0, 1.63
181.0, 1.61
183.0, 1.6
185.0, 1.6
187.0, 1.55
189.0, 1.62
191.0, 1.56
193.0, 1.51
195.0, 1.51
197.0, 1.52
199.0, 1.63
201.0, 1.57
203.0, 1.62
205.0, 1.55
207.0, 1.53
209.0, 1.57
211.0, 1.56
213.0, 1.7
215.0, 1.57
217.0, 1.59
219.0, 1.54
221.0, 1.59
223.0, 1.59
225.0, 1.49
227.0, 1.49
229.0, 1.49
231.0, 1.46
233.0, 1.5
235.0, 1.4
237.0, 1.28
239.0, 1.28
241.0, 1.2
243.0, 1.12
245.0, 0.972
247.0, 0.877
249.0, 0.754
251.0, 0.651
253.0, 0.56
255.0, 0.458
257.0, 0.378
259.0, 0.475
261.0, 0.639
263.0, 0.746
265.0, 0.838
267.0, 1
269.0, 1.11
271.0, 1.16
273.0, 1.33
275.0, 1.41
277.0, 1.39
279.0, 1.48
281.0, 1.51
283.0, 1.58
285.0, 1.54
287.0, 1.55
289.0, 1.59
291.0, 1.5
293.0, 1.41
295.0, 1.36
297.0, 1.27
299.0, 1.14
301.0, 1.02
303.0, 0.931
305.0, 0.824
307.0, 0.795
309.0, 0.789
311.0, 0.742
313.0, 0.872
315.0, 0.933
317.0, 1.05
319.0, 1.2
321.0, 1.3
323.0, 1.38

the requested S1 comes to 0.45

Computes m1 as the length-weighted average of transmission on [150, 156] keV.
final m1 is 1.39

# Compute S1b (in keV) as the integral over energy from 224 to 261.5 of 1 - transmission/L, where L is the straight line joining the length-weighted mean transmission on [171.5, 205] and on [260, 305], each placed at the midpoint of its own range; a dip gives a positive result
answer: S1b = 9.7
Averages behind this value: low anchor 1.57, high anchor 1.24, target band 1.03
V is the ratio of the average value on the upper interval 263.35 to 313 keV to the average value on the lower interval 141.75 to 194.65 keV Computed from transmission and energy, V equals 0.8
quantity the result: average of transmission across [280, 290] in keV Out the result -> 1.55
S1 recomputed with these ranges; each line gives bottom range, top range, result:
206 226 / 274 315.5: 0.78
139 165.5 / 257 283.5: 0.77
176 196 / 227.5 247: 0.81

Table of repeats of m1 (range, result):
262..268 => 0.861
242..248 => 0.99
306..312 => 0.775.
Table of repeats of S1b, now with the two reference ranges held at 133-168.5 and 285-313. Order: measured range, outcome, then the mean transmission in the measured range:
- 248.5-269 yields 9.2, 0.67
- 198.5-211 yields -2.5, 1.57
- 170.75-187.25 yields -2.5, 1.56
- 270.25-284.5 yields -2.8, 1.42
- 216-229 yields -2.7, 1.54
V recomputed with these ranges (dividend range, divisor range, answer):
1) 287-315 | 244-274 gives 1.39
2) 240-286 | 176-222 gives 0.64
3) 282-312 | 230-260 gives 1.26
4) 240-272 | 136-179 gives 0.56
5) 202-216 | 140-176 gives 1.10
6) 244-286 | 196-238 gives 0.65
